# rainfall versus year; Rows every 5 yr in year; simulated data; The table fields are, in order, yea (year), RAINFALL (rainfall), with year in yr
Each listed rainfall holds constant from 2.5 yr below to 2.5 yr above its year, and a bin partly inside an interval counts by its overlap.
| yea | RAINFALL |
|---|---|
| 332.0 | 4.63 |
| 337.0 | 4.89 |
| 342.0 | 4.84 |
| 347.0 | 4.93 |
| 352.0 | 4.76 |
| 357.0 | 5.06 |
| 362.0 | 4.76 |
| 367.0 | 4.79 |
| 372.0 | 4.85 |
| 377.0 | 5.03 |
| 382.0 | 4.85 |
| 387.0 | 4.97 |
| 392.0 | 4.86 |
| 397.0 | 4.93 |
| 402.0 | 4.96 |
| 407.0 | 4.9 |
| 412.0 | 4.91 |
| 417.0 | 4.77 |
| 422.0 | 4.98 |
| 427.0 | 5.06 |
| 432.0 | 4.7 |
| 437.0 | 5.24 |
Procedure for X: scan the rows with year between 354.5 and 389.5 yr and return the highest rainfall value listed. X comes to 5.06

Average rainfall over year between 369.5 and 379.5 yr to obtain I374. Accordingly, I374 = 4.94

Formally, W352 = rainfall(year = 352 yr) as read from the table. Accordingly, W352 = 4.76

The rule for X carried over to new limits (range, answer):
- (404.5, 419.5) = 4.91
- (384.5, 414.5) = 4.97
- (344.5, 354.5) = 4.93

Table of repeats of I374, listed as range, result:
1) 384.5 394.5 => 4.92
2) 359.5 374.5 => 4.8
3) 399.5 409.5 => 4.93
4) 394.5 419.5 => 4.89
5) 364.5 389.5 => 4.9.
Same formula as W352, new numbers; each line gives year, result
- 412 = 4.91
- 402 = 4.96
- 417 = 4.77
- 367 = 4.79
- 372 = 4.85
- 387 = 4.97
